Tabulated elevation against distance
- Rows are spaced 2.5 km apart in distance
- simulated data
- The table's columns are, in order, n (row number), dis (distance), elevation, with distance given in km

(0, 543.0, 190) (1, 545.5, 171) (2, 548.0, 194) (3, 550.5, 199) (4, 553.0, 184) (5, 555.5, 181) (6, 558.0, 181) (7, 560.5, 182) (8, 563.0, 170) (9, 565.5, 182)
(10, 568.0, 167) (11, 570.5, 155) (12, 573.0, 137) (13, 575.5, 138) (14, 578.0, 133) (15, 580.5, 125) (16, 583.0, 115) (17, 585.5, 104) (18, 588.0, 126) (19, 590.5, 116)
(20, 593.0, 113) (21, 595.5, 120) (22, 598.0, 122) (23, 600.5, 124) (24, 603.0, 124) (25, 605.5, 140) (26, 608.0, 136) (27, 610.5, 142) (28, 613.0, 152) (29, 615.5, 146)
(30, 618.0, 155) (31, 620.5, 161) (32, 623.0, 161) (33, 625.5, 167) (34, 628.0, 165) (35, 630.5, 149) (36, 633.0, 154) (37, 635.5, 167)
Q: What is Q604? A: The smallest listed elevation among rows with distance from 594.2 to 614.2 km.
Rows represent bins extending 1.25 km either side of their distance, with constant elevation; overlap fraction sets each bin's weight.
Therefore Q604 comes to 120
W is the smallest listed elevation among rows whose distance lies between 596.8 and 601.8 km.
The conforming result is 122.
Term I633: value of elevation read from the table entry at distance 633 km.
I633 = 154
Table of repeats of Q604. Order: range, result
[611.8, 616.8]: 146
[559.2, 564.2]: 170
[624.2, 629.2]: 165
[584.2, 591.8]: 104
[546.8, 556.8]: 181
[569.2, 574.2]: 137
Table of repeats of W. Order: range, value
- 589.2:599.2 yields 113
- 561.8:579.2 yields 133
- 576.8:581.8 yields 125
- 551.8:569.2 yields 167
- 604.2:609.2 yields 136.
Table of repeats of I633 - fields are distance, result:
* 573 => 137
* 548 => 194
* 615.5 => 146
